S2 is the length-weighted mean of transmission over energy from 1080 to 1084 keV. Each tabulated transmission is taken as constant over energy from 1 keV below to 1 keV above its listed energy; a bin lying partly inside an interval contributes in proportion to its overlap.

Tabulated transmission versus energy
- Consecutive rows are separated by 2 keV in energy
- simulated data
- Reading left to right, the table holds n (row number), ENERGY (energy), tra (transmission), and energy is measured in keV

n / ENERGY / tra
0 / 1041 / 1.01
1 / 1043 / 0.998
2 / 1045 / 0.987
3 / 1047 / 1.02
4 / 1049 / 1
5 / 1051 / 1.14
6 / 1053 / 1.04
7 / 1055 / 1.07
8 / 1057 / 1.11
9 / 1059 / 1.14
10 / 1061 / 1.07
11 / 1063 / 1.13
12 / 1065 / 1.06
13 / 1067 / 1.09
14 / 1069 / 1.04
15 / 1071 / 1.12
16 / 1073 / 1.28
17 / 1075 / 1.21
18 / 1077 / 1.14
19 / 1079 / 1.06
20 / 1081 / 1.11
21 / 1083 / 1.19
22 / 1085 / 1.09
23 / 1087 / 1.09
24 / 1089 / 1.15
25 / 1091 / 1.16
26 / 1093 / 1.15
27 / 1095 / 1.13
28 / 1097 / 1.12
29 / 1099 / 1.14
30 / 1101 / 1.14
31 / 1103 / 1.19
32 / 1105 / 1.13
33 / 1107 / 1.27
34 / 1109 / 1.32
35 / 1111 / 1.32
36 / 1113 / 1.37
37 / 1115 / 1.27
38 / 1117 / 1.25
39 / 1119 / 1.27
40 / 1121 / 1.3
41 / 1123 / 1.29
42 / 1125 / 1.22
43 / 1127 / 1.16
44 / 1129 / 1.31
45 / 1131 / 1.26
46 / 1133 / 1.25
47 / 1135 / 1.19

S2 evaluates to 1.15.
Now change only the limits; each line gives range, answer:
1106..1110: 1.29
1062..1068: 1.09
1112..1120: 1.29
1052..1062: 1.09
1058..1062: 1.1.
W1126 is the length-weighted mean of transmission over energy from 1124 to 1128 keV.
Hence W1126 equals 1.19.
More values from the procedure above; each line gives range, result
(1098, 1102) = 1.14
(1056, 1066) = 1.1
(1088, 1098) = 1.14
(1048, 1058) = 1.07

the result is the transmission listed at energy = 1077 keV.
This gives 1.14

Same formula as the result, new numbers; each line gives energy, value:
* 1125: 1.22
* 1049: 1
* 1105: 1.13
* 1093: 1.15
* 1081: 1.11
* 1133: 1.25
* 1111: 1.32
